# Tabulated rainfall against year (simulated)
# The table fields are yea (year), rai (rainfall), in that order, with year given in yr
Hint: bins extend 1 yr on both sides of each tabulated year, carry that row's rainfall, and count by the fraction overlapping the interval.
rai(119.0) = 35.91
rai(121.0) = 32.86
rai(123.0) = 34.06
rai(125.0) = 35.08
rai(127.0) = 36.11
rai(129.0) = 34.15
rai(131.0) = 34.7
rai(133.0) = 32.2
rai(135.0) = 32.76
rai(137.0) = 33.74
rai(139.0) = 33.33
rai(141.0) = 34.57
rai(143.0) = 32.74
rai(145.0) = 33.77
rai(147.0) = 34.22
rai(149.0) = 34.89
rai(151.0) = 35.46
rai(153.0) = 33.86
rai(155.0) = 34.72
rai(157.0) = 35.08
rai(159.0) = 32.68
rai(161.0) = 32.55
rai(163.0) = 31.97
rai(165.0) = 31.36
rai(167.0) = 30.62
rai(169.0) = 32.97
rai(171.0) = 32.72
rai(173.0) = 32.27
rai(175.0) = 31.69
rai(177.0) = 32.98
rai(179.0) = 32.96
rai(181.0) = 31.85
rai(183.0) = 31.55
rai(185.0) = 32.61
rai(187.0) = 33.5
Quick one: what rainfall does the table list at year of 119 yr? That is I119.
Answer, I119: 35.91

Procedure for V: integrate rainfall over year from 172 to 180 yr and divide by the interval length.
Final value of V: 32.5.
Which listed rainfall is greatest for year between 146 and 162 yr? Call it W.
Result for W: 35.46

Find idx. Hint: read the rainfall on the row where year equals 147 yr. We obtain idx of 34.22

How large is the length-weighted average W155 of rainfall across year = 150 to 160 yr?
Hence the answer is 34.4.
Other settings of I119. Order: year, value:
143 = 32.74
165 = 31.36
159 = 32.68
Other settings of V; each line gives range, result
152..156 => 34.3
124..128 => 35.6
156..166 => 32.7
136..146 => 33.6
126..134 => 34.3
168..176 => 32.4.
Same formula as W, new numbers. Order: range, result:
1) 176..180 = 32.98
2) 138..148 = 34.57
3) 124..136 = 36.11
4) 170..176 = 32.72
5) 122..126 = 35.08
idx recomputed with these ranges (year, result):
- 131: 34.7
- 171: 32.72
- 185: 32.61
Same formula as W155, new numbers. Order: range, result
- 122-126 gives 34.6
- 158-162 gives 32.6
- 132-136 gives 32.5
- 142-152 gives 34.2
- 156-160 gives 33.9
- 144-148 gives 34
